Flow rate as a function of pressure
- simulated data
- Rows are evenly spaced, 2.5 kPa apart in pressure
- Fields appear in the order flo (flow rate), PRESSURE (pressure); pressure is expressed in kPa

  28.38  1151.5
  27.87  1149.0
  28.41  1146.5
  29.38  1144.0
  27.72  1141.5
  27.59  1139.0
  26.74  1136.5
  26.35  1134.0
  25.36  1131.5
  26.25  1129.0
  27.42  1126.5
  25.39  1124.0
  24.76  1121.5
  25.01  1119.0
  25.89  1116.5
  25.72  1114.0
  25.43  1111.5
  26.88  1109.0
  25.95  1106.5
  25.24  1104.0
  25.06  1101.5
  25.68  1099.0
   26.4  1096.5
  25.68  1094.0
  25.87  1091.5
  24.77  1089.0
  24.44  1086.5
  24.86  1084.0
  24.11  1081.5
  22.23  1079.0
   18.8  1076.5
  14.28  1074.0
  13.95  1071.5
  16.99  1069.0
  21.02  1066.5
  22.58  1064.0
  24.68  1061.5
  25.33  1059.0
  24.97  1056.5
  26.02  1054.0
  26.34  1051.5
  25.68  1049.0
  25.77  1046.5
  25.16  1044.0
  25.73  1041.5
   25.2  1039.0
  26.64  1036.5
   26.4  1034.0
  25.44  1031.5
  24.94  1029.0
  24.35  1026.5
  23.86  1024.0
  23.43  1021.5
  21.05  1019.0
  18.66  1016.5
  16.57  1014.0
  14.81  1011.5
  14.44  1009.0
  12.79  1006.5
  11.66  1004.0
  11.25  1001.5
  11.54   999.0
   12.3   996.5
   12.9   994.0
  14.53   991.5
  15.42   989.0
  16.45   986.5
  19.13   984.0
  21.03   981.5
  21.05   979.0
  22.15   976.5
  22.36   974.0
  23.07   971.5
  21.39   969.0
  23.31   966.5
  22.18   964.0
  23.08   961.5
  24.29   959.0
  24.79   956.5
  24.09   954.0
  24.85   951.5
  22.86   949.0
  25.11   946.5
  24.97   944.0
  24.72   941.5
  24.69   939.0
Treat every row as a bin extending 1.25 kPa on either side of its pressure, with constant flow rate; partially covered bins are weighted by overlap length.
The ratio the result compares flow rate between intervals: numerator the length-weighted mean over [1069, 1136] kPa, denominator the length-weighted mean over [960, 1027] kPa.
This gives 1.32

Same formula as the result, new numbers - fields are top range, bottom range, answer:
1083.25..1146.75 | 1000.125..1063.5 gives 1.18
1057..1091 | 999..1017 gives 1.55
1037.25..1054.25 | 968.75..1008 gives 1.54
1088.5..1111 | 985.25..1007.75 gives 1.95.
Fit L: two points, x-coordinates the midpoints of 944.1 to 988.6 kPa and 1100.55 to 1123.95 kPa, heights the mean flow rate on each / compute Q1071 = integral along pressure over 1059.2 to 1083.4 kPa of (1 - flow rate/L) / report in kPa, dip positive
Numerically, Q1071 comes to 4.3 kPa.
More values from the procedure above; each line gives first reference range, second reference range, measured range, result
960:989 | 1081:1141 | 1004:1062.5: 1.2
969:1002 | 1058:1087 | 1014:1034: -4.1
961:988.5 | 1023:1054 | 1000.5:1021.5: 7.1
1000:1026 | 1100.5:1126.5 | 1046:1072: -2.9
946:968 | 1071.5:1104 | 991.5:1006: 7.0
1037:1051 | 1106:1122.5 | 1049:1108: 5.3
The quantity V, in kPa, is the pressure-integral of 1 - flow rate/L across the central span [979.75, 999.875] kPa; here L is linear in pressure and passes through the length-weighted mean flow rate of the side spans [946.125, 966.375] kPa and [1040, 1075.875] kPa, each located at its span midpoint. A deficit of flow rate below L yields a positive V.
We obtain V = 6.7 kPa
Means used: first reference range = 23.8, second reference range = 22.7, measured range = 15.6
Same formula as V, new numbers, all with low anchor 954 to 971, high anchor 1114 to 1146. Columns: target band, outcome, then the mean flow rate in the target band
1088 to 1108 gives 0.21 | 25.6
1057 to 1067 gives 0.59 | 23.7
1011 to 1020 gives 2.35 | 17.9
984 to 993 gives 2.97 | 15.9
